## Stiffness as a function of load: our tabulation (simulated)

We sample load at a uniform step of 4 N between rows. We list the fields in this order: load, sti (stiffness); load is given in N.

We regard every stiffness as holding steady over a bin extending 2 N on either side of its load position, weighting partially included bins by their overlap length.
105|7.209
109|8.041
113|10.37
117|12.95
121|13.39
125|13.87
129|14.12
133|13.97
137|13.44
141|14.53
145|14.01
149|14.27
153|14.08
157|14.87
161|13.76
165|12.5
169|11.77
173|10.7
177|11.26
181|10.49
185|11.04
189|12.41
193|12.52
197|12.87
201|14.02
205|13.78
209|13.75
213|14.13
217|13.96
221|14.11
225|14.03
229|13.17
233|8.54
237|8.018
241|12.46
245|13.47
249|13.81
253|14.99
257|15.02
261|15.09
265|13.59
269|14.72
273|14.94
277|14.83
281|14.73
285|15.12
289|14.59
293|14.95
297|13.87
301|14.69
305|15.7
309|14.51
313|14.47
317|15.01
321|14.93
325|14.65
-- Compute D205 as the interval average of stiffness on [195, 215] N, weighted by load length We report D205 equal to 13.7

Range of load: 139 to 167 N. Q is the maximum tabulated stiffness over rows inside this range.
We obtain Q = 14.87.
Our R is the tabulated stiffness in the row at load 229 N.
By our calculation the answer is 13.17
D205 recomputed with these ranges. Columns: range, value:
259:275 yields 14.6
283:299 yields 14.6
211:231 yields 13.9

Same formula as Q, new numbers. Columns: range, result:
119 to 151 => 14.53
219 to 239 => 14.11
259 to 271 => 15.09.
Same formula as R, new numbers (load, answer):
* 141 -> 14.53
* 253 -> 14.99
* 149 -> 14.27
